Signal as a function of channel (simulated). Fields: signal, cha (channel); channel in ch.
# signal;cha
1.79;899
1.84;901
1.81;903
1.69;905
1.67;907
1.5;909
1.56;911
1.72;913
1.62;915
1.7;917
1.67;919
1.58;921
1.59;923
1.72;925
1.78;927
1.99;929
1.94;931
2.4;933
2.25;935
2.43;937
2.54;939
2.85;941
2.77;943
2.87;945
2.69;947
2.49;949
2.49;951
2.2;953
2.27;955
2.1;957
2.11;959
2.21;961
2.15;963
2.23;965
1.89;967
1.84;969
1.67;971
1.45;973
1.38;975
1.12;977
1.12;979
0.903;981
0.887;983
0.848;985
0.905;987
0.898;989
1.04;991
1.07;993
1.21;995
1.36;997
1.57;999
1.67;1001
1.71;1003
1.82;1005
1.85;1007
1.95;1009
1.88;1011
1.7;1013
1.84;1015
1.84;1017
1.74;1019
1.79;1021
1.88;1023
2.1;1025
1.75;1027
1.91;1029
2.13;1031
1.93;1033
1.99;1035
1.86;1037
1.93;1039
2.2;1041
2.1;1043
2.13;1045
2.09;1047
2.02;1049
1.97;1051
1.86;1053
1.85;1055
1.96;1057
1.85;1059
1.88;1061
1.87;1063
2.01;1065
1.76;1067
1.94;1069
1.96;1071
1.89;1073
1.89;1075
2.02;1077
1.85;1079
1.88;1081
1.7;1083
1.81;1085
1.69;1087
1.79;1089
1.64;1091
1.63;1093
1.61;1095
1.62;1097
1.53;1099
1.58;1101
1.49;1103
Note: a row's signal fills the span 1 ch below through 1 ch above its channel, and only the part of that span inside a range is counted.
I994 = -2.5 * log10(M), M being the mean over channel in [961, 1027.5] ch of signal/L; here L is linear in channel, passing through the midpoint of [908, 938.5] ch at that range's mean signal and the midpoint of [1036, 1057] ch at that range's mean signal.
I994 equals 0.24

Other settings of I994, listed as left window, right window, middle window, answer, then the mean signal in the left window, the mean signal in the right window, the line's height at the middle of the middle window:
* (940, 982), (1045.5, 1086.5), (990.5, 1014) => 0.25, 2.04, 1.9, 1.99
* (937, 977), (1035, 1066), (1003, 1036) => 0.09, 2.2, 1.97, 2.05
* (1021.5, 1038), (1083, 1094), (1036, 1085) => -0.07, 1.94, 1.71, 1.82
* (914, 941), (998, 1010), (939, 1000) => 0.06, 1.97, 1.76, 1.86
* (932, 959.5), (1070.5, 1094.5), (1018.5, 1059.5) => 0.03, 2.47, 1.81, 2.02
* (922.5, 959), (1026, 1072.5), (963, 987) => 0.49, 2.3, 1.95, 2.19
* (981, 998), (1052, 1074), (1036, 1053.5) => -0.20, 1.02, 1.89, 1.68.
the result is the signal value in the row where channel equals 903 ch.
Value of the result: 1.81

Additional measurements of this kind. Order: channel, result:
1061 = 1.88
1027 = 1.75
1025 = 2.1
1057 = 1.96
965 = 2.23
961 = 2.21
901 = 1.84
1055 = 1.85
